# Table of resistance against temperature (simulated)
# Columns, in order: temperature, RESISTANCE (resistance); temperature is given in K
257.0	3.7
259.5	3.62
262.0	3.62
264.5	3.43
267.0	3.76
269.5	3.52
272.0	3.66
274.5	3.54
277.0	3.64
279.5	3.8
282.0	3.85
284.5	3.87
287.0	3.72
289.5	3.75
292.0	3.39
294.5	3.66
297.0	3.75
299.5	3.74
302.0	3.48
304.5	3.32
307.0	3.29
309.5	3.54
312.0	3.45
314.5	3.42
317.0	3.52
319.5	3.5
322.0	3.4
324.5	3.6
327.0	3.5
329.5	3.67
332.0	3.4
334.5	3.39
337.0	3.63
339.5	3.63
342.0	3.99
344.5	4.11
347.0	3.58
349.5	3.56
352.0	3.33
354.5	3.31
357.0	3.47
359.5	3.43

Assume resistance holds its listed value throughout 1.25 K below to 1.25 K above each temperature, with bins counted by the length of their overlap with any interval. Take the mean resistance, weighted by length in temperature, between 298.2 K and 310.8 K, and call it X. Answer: 3.48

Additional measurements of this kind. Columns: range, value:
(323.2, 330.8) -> 3.59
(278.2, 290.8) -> 3.8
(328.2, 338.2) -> 3.52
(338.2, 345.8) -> 3.91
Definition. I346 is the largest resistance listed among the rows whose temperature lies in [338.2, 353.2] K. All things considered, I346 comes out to 4.11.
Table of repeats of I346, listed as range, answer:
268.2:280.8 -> 3.8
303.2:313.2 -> 3.54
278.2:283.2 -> 3.85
